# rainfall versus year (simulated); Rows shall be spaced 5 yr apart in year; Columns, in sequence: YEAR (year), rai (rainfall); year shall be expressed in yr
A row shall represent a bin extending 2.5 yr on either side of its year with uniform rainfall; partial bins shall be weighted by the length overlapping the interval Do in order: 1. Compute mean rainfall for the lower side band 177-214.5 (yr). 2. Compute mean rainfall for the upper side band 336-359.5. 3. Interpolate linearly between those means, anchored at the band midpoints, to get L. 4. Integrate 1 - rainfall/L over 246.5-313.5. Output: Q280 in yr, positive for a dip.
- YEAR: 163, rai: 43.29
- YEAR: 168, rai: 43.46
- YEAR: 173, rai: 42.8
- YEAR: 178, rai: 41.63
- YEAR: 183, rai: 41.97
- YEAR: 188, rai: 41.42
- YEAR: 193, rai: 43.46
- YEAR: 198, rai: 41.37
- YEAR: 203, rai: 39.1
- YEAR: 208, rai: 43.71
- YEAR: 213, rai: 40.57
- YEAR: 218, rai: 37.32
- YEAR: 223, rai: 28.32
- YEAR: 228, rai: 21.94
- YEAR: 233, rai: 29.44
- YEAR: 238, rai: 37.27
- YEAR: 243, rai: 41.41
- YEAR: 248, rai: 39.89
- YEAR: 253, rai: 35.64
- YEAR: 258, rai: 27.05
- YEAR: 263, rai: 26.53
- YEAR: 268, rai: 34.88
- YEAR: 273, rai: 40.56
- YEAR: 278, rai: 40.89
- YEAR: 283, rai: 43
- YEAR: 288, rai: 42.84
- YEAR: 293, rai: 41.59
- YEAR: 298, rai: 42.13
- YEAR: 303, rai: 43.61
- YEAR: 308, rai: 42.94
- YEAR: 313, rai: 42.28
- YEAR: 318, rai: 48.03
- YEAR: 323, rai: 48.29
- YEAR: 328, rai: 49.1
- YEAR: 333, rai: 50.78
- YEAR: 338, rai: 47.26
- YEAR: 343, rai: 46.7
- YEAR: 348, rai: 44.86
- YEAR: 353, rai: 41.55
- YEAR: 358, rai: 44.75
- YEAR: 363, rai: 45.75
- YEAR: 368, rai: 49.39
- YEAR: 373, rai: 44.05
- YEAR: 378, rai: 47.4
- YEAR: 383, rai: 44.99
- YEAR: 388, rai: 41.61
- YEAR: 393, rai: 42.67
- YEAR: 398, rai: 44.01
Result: 7.4 yr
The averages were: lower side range 41.7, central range 38.7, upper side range 45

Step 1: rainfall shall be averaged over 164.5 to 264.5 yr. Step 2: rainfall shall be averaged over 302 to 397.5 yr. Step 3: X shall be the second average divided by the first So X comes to 1.22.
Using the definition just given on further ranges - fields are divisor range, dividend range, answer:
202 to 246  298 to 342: 1.31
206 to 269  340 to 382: 1.34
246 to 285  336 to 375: 1.27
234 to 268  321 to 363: 1.35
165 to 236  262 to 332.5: 1.11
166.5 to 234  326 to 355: 1.22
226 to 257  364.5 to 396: 1.32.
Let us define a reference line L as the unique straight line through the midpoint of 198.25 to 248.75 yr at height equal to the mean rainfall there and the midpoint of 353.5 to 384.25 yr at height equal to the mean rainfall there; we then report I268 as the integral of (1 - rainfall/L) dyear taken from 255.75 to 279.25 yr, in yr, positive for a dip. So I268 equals 3.2 yr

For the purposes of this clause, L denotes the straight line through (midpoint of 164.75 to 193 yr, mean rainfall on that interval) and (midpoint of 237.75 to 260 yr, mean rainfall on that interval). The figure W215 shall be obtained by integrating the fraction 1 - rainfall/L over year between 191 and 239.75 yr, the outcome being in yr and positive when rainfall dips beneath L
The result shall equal 4.0 yr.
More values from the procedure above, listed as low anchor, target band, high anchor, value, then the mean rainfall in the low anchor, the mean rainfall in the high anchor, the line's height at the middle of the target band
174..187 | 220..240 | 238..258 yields 4.79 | 41.9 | 37.3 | 38.5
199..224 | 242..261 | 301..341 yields 2.80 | 38.6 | 46.6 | 41.5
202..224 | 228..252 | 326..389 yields 2.72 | 38.4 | 46.1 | 39.8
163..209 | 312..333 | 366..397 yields -1.74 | 42.1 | 44.9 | 44.1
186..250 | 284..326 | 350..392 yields -2.41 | 37.3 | 44.9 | 41.6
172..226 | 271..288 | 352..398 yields 0.17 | 39.9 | 44.8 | 42.1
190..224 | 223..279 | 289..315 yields 9.99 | 39.6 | 42.5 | 41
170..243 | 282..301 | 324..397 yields -0.03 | 38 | 45.8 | 42.3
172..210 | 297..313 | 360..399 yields 0.33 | 41.9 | 45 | 43.8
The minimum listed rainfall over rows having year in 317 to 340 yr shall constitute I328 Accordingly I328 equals 47.26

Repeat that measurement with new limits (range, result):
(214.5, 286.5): 21.94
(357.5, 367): 44.75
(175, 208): 39.1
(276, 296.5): 40.89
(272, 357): 40.56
